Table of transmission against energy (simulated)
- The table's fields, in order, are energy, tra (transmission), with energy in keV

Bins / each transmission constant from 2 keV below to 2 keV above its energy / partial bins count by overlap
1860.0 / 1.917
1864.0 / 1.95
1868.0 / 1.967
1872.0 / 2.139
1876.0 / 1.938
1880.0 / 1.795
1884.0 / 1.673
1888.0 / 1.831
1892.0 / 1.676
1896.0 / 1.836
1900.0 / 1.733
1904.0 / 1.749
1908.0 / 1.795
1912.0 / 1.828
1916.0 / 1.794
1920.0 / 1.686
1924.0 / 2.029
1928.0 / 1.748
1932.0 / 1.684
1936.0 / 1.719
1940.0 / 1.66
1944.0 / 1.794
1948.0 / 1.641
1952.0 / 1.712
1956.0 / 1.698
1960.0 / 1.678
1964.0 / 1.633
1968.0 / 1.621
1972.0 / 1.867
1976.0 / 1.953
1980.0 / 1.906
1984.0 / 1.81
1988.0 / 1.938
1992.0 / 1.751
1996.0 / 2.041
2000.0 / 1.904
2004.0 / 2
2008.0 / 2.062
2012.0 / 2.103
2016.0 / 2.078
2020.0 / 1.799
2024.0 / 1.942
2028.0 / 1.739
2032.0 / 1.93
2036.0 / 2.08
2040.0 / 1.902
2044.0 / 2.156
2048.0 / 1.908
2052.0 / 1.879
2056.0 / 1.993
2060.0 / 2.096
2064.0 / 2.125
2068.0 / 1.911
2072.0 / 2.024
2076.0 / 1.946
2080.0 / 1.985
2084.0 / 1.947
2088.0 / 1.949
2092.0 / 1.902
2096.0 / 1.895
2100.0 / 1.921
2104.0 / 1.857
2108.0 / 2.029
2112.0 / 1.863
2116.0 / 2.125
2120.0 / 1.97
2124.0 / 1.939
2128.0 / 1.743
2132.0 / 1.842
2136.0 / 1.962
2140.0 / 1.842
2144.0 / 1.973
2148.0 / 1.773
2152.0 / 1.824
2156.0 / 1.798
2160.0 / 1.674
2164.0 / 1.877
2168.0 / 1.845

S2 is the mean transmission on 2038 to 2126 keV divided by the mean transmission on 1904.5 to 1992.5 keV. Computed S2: 1.1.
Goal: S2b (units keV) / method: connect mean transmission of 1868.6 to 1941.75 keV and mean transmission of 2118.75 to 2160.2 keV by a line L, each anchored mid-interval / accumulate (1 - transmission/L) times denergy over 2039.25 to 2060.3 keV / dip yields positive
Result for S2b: -1.7 keV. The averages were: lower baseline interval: 1.8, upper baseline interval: 1.85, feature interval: 1.99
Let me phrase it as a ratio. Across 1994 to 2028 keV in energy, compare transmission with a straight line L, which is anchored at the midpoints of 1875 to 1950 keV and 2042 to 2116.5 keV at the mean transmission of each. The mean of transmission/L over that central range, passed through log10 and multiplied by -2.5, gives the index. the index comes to -0.05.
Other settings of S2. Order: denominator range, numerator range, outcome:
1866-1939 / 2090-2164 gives 1.04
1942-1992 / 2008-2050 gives 1.11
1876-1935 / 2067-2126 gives 1.10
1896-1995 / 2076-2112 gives 1.09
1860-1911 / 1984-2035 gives 1.05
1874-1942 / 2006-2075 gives 1.12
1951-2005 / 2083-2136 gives 1.06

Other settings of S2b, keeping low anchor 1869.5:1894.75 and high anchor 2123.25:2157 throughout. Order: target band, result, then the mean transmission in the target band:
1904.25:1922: 0.7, 1.77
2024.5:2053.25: -1.5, 1.94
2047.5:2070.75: -1.8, 1.99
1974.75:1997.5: -0.6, 1.89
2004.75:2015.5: -1.3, 2.07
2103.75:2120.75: -1.2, 1.98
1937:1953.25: 1.3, 1.7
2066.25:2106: -1.8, 1.93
